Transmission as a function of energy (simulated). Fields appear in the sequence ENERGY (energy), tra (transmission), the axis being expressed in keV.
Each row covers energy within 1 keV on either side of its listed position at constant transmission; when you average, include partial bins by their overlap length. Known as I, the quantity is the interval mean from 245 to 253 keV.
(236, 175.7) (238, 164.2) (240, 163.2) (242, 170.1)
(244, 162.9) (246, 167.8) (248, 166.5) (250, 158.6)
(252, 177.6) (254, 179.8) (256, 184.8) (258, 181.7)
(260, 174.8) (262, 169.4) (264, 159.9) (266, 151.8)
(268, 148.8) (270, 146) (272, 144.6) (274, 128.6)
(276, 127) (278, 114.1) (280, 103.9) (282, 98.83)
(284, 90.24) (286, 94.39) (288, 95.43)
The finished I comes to 168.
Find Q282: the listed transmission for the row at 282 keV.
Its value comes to 98.83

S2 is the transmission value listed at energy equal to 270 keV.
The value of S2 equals 146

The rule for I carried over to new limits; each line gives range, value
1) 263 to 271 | 152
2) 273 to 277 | 128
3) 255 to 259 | 183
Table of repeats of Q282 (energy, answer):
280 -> 103.9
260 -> 174.8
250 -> 158.6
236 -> 175.7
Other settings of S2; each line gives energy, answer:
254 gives 179.8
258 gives 181.7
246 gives 167.8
